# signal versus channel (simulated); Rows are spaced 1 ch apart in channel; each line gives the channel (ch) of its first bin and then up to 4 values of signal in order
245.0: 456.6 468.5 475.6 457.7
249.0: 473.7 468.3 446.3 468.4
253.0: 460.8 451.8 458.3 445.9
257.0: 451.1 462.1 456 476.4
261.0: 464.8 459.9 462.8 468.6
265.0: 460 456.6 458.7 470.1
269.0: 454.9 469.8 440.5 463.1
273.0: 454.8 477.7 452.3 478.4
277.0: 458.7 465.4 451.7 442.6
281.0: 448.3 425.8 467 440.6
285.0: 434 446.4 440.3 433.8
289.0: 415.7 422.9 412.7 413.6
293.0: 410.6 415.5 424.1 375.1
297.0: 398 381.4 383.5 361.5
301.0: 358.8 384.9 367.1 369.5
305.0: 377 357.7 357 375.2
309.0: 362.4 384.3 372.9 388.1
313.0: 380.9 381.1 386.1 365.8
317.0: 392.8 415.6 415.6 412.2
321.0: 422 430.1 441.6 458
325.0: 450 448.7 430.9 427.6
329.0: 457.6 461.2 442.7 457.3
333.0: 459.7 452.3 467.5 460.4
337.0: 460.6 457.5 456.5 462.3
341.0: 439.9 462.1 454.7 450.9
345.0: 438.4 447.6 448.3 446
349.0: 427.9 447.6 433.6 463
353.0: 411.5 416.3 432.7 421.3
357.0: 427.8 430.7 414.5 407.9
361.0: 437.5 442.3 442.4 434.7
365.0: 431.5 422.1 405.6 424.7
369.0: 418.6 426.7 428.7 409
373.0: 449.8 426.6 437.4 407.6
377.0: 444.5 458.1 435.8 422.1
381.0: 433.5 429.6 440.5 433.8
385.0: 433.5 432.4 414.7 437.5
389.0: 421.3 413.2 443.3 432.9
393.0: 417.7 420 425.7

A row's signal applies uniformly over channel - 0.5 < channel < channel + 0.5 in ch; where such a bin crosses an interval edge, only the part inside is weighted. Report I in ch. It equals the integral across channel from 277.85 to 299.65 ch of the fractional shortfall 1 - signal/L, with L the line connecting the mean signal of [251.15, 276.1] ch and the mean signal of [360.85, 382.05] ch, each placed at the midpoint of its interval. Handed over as 1.4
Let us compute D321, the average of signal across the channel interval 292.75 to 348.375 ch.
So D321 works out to 417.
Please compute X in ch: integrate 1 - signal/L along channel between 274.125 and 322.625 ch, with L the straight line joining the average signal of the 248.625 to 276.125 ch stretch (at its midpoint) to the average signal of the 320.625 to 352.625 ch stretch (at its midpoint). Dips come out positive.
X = 5.0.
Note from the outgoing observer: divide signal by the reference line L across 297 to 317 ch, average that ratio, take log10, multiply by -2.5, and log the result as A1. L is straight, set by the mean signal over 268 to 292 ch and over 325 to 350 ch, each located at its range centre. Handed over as 0.20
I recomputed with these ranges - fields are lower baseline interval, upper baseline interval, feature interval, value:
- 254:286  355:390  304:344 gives 1.8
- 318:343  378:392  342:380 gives 0.5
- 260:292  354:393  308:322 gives 1.6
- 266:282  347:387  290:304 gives 1.8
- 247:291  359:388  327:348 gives -0.7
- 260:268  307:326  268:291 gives -0.2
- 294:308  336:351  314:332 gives -0.5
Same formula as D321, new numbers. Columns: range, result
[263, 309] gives 425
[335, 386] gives 436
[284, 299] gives 416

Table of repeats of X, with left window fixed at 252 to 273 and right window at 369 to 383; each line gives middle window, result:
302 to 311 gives 1.6 ch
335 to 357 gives -0.3 ch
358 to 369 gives 0.2 ch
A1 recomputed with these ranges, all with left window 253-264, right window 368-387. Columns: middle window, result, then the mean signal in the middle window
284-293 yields 0.062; 427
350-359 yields 0.017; 430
